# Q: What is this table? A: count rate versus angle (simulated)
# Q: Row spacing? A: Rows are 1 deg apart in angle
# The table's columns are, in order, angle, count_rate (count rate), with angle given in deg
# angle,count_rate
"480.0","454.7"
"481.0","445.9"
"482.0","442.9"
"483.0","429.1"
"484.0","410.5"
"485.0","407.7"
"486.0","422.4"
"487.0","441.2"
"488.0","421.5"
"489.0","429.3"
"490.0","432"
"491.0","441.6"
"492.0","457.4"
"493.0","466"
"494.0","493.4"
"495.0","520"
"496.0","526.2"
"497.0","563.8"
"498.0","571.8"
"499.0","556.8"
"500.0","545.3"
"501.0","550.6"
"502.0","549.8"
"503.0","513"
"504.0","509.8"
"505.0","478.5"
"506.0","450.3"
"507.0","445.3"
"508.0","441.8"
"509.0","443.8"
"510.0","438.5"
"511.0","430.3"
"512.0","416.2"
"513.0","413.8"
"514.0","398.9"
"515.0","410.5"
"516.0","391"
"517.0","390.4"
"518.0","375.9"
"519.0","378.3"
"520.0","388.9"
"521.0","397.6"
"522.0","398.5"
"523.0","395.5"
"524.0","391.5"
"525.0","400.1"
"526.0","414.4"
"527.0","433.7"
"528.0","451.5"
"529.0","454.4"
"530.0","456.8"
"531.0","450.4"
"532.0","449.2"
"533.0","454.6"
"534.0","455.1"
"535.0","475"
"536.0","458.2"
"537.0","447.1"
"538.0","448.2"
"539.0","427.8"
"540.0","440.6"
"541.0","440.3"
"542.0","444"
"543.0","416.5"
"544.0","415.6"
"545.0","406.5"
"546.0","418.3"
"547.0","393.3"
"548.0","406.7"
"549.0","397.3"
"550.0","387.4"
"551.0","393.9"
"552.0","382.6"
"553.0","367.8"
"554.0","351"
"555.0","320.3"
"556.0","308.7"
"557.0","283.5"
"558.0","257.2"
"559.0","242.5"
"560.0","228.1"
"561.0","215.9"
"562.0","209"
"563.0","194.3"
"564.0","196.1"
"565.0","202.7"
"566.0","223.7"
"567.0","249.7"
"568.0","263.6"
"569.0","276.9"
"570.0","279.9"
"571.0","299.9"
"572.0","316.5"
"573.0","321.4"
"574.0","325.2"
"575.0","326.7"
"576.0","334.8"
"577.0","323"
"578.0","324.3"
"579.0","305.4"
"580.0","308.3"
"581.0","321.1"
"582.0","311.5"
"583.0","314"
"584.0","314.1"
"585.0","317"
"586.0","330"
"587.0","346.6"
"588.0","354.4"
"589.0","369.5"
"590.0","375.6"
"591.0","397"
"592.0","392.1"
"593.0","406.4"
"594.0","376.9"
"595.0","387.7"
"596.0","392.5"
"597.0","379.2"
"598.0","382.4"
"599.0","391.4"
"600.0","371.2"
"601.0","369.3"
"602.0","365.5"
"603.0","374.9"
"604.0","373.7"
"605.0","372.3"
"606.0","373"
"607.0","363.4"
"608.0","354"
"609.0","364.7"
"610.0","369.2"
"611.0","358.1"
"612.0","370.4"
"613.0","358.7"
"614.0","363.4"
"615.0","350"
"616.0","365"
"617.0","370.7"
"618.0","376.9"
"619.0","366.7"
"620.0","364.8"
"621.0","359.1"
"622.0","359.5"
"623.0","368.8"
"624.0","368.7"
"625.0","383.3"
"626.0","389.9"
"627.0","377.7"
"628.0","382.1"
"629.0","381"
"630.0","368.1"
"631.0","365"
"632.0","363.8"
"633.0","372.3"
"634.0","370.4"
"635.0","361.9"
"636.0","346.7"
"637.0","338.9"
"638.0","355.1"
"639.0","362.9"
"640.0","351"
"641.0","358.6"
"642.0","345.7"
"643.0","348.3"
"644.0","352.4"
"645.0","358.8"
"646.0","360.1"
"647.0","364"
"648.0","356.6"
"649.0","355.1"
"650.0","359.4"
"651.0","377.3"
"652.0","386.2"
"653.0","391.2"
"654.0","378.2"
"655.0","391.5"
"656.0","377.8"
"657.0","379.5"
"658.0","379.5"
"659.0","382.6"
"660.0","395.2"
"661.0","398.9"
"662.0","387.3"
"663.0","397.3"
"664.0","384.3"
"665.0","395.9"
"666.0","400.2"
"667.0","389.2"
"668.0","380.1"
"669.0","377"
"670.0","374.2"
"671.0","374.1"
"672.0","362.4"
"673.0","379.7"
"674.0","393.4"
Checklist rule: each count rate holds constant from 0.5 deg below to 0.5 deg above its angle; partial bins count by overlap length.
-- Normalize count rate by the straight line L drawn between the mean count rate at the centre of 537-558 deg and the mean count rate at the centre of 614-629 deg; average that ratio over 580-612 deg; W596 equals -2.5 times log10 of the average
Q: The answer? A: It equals 0.04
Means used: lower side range 391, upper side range 370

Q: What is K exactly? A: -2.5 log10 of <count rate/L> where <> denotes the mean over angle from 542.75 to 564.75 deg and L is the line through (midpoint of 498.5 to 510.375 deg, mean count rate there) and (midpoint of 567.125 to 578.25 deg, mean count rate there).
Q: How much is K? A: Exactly 0.12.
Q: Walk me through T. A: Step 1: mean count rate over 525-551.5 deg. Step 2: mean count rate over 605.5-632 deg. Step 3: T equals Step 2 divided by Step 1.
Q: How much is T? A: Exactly 0.85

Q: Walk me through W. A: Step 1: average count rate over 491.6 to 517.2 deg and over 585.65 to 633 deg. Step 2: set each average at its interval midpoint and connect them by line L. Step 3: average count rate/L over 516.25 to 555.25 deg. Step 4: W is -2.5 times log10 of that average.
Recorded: 0.08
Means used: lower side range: 477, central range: 415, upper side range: 371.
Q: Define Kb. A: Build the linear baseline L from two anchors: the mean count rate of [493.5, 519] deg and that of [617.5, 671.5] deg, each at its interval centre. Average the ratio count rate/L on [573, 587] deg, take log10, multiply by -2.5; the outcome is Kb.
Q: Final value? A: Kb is 0.29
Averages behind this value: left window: 471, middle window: 321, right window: 372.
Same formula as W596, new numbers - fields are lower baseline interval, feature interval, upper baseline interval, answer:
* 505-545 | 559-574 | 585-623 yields 0.50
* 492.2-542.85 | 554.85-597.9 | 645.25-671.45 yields 0.34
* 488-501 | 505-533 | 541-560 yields 0.05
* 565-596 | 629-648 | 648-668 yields 0.03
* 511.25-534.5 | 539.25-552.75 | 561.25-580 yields -0.18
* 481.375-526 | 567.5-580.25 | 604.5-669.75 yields 0.30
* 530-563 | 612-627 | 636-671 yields 0.02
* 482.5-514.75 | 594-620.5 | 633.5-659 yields 0.06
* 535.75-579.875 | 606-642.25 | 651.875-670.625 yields 0.01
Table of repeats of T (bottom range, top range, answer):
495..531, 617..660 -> 0.81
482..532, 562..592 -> 0.68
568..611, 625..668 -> 1.07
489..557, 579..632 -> 0.83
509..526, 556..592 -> 0.73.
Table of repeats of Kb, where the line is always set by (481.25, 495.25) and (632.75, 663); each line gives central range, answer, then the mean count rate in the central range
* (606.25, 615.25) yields 0.069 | 362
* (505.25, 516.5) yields 0.014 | 427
